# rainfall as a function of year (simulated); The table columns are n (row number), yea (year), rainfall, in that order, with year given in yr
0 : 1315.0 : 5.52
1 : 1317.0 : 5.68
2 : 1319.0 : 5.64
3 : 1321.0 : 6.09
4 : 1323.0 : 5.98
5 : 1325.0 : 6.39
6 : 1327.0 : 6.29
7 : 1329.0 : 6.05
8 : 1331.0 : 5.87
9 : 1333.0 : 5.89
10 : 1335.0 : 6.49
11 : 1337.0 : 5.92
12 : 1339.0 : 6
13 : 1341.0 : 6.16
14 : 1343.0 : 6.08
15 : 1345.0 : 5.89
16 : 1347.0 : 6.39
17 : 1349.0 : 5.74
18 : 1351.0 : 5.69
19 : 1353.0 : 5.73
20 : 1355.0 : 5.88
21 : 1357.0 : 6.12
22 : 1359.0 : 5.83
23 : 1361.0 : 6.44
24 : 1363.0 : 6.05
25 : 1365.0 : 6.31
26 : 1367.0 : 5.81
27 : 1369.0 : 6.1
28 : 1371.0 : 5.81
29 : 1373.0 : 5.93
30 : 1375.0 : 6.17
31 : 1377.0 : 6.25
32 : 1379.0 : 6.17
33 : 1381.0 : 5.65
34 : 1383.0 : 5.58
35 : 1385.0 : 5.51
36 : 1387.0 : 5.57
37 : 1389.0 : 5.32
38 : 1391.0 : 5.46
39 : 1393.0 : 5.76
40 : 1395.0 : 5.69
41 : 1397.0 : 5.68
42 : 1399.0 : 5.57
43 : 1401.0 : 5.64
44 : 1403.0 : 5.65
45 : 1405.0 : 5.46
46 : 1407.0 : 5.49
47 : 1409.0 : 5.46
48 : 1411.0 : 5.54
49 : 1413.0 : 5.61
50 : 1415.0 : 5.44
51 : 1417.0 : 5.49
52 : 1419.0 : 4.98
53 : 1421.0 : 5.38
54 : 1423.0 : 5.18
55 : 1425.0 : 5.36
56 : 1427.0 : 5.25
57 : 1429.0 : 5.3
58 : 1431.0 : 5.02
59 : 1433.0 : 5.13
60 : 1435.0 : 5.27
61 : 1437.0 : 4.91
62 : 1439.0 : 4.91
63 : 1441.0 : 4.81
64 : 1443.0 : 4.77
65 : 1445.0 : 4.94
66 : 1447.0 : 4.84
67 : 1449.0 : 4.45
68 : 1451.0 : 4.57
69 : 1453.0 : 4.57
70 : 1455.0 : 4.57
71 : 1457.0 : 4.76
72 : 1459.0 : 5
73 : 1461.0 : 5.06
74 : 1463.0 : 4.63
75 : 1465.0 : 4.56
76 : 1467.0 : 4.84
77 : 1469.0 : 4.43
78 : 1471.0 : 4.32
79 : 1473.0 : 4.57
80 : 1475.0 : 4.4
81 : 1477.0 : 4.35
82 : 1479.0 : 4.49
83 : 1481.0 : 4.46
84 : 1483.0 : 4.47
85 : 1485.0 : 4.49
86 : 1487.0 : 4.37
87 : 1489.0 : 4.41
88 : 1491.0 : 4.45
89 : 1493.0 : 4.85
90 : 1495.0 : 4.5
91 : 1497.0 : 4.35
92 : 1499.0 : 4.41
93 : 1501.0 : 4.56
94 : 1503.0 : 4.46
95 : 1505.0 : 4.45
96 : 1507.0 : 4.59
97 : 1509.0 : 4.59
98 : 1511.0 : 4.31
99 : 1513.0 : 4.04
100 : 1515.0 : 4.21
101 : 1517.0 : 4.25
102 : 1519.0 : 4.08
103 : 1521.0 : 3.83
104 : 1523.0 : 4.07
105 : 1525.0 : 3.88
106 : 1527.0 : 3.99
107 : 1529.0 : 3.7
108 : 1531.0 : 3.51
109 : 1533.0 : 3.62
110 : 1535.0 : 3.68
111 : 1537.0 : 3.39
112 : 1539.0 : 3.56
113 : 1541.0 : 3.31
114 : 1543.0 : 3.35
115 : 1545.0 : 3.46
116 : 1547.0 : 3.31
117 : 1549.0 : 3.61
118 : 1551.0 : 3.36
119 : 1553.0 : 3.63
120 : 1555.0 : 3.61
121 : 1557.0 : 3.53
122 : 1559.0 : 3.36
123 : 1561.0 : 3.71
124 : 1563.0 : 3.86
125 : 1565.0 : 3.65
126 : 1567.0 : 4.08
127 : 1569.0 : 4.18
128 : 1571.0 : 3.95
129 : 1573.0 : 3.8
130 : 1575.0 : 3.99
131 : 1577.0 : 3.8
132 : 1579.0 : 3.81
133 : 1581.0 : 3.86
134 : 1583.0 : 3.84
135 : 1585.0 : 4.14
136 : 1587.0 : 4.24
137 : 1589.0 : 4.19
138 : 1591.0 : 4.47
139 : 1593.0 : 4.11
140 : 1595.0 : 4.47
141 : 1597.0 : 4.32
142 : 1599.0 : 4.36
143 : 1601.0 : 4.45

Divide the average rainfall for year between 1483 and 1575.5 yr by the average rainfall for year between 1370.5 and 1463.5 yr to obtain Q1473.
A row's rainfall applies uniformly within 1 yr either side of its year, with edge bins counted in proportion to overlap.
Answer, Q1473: 0.75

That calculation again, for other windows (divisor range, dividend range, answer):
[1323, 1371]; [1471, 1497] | 0.74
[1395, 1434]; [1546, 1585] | 0.69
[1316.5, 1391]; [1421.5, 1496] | 0.80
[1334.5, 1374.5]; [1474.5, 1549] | 0.68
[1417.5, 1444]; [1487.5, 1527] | 0.85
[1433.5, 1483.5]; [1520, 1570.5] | 0.78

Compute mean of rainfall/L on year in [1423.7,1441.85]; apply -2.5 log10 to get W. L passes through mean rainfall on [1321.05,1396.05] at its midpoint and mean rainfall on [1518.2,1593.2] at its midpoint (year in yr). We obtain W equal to 0.00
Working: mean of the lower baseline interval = 5.95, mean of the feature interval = 5.11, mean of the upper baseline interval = 3.77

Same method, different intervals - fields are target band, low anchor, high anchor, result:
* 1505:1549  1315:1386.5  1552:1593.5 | 0.13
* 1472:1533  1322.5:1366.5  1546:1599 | 0.06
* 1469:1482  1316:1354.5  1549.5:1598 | 0.08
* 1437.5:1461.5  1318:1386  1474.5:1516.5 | 0.04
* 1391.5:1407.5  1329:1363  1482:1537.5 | -0.04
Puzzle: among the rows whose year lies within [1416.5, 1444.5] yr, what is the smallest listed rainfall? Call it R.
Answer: 4.77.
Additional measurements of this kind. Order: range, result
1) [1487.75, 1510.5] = 4.35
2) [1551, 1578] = 3.36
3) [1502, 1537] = 3.39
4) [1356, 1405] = 5.32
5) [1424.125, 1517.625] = 4.04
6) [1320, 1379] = 5.69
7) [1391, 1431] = 4.98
